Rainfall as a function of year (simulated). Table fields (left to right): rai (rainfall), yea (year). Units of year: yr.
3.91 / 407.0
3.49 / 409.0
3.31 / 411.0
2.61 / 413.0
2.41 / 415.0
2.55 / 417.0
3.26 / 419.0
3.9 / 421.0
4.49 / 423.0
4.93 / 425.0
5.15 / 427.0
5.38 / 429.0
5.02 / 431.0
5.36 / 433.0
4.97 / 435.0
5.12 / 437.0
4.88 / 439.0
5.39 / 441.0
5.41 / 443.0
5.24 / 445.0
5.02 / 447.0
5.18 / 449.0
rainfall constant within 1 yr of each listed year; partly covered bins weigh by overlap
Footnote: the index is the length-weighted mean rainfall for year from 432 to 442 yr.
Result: 5.14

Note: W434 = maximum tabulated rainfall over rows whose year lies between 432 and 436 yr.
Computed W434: 5.36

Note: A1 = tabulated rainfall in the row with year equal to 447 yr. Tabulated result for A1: 5.02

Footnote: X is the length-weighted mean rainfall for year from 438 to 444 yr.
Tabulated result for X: 5.23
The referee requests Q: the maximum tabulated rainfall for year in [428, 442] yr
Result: 5.39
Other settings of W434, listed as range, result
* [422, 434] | 5.38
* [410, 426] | 4.93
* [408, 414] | 3.49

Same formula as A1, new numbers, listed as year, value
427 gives 5.15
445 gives 5.24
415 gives 2.41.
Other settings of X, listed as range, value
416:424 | 3.55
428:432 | 5.2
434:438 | 5.04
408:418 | 2.87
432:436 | 5.17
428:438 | 5.17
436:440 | 5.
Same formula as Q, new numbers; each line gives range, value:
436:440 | 5.12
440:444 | 5.41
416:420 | 3.26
